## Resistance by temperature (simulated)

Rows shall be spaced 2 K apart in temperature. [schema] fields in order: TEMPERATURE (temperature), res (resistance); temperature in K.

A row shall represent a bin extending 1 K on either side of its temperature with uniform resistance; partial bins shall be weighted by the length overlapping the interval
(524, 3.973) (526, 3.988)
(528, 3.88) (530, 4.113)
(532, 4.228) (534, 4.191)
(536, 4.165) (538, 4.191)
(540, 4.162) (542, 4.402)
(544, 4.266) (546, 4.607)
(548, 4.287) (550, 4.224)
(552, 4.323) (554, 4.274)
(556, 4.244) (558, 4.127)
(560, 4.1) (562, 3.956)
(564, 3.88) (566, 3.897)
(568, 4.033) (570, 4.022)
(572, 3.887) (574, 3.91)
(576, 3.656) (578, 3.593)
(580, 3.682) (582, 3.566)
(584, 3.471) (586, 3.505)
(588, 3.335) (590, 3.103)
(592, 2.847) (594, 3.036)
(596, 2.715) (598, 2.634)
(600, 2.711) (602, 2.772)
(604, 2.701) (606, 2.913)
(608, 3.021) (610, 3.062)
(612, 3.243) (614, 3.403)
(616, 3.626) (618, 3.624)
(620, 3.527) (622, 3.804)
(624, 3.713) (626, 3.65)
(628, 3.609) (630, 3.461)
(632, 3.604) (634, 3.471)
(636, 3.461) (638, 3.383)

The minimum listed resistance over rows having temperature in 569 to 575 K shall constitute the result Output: 3.887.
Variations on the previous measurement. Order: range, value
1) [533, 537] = 4.165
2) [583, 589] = 3.335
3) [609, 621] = 3.062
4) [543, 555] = 4.224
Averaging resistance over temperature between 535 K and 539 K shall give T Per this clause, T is 4.18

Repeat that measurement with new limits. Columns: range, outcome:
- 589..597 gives 2.93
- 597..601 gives 2.67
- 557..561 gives 4.11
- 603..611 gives 2.92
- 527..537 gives 4.12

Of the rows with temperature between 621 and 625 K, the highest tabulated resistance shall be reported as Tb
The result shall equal 3.804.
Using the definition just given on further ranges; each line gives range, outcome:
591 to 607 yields 3.036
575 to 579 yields 3.656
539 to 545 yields 4.402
